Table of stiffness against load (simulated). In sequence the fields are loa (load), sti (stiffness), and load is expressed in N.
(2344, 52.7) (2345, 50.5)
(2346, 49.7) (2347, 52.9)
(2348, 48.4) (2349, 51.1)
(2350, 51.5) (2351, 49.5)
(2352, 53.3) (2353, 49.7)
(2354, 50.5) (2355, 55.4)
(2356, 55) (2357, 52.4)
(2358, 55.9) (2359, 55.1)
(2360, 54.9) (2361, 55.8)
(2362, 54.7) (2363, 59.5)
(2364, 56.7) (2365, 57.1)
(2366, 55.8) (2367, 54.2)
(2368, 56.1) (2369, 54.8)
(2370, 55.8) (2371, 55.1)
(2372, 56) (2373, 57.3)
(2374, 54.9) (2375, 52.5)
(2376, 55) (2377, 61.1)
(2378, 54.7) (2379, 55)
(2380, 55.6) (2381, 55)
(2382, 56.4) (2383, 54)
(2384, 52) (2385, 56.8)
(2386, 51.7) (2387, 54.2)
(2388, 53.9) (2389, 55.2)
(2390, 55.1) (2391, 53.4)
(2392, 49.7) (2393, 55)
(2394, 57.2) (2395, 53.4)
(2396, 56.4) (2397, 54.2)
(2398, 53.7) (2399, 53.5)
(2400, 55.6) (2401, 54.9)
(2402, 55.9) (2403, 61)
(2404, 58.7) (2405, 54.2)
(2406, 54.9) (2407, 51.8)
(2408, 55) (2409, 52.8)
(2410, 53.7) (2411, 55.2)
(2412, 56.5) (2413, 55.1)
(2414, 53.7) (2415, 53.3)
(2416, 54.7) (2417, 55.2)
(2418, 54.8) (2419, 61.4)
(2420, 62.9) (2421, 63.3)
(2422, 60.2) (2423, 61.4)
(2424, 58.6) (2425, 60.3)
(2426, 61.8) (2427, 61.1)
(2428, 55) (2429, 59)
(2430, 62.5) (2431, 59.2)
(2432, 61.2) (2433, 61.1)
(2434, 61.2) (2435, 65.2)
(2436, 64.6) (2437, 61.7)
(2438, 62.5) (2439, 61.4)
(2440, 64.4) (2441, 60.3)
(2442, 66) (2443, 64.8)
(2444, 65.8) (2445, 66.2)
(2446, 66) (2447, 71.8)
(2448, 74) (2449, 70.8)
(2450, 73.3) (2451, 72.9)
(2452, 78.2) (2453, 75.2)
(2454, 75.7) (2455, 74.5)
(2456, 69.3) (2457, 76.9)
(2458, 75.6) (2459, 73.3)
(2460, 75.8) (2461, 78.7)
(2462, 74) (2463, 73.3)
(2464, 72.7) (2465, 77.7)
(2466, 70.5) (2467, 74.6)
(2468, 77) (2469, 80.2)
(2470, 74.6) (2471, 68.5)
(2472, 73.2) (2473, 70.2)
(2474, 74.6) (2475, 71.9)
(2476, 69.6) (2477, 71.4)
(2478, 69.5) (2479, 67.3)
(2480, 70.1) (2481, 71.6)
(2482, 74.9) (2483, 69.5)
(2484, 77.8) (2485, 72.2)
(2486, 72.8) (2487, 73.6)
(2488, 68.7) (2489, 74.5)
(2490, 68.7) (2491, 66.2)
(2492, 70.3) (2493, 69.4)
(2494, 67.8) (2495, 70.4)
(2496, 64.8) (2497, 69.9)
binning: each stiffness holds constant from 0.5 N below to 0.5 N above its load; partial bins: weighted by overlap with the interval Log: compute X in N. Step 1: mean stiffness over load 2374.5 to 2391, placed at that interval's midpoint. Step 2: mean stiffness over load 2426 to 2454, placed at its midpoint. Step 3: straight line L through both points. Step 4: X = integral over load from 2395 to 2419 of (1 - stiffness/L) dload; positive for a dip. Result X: 1.7 N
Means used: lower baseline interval 54.8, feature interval 55.1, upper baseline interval 65.5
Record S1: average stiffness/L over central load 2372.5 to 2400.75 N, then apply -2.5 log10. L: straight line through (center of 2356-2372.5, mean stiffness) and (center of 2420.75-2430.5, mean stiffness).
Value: 0.05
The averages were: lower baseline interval 55.6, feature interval 54.7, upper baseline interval 60.2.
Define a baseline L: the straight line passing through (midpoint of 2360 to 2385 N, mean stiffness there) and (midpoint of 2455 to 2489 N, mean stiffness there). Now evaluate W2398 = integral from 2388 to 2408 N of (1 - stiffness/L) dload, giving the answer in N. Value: 1.7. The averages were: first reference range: 55.6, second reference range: 73.1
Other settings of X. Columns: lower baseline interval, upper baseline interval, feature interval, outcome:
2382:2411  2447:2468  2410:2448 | 2.5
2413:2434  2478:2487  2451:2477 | -2.4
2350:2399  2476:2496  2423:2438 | 0.4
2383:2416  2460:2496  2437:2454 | -0.9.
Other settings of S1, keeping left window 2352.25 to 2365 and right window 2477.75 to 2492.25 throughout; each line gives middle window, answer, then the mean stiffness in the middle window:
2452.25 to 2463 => -0.111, 74.9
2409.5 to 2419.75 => 0.120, 55.5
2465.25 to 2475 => -0.068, 73.7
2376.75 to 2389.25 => 0.057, 54.9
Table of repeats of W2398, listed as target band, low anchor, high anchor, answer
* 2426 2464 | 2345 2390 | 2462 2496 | -0.7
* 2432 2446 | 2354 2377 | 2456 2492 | 0.8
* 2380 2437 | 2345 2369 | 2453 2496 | 4.7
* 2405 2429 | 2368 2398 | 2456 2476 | 2.2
